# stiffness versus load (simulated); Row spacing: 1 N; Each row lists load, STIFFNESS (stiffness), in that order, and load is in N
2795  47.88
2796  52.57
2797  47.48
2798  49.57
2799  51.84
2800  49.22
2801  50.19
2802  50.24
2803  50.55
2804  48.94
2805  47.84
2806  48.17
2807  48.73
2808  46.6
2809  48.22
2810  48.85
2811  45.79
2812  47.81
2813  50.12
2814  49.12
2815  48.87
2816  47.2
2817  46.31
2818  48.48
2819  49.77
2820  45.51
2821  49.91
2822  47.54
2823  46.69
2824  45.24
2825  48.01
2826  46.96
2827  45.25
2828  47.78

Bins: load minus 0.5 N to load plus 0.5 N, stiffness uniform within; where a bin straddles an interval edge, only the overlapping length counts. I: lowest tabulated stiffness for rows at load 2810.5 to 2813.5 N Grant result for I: 45.79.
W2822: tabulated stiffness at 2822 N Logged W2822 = 47.54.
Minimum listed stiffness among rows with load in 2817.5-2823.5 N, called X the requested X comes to 45.51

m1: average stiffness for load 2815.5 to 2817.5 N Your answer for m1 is 46.8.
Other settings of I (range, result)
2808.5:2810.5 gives 48.22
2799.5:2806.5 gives 47.84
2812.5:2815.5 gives 48.87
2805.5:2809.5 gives 46.6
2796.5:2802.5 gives 47.48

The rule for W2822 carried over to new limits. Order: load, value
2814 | 49.12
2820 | 45.51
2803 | 50.55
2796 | 52.57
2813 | 50.12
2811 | 45.79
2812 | 47.81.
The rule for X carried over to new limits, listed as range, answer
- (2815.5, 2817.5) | 46.31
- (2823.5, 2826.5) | 45.24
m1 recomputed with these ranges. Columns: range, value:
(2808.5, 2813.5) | 48.2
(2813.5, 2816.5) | 48.4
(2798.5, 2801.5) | 50.4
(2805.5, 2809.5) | 47.9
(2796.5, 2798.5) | 48.5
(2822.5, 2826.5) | 46.7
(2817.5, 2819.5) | 49.1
